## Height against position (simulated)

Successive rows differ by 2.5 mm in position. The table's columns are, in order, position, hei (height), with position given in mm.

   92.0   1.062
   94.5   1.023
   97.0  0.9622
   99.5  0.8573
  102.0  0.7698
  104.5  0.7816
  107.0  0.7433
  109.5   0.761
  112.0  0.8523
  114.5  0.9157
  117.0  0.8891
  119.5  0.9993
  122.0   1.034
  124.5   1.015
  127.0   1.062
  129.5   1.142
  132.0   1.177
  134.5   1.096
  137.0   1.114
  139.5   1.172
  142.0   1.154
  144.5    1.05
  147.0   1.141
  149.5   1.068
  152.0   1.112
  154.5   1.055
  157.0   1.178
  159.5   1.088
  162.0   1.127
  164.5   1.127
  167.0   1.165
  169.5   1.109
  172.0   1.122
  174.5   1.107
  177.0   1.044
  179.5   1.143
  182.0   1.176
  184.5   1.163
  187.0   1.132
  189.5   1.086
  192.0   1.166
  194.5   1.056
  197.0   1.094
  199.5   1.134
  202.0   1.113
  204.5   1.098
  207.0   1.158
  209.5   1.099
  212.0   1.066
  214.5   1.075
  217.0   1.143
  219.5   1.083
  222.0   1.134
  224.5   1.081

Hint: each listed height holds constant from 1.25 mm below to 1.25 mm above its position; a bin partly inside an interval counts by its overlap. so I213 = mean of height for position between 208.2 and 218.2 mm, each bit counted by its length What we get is 1.1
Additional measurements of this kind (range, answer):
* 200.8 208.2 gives 1.12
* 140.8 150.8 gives 1.1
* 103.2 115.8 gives 0.811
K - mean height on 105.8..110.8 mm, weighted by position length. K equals 0.753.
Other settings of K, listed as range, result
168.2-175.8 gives 1.11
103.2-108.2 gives 0.763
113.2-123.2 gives 0.959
